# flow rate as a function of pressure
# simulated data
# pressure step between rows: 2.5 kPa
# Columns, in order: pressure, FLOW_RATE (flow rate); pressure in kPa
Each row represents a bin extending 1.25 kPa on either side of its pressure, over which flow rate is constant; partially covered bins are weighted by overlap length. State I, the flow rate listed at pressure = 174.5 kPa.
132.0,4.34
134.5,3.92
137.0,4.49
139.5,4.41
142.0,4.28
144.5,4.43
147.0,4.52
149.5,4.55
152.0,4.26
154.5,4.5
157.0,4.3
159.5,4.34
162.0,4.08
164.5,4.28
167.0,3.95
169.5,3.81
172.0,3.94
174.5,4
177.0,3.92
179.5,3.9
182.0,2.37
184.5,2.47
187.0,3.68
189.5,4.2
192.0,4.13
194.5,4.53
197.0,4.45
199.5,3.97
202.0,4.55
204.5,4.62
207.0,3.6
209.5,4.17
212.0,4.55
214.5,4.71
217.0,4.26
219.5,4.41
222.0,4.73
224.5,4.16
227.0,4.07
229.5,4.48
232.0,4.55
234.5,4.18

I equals 4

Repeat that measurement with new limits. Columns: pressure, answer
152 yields 4.26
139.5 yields 4.41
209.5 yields 4.17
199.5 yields 3.97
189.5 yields 4.2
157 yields 4.3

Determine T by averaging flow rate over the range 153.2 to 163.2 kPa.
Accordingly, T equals 4.31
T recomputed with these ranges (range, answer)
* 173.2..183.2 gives 3.56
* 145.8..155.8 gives 4.46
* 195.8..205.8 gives 4.39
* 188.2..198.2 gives 4.32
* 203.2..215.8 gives 4.33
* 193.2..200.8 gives 4.32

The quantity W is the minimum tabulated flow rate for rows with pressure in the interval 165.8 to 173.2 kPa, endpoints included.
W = 3.81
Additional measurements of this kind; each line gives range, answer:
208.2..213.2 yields 4.17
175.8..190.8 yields 2.37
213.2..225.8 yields 4.16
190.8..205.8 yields 3.97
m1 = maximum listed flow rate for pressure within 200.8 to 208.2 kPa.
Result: 4.62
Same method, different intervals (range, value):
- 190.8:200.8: 4.53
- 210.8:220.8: 4.71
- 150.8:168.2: 4.5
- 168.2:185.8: 4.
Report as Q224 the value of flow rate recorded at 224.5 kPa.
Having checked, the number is 4.16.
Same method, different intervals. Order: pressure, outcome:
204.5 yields 4.62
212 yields 4.55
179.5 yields 3.9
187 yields 3.68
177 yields 3.92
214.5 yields 4.71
